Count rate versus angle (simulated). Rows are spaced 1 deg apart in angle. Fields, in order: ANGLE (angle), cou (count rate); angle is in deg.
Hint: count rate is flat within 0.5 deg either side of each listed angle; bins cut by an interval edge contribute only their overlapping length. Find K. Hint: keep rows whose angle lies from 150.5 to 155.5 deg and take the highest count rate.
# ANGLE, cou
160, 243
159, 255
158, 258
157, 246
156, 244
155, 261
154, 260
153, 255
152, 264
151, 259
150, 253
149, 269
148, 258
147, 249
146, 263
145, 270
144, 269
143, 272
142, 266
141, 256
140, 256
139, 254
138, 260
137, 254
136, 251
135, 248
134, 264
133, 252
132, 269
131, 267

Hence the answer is 264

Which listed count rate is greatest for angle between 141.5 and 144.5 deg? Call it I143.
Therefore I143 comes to 272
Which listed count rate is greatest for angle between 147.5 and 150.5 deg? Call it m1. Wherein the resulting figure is 269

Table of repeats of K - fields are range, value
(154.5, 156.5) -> 261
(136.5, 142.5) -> 266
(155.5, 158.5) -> 258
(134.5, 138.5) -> 260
